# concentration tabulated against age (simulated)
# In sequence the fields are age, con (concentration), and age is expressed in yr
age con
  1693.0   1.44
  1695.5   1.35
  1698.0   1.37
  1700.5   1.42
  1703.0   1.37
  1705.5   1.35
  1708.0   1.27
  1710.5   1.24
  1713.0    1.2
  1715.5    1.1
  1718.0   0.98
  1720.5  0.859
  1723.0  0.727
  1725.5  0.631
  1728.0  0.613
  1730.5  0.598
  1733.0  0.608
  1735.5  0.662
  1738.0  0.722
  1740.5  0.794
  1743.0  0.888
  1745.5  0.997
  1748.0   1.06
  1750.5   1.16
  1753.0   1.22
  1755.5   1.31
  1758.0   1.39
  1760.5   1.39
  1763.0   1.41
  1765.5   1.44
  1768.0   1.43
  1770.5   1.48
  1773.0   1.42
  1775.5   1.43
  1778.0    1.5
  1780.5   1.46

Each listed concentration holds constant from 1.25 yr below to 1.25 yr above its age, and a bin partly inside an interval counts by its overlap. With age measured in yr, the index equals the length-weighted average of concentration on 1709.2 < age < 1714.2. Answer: 1.22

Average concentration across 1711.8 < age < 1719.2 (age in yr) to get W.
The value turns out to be 1.09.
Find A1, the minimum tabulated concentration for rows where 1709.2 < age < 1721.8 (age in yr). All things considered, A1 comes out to 0.859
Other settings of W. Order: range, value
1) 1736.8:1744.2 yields 0.801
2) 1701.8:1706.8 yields 1.36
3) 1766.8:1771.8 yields 1.45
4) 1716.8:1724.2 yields 0.855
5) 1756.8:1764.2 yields 1.4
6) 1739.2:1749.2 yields 0.933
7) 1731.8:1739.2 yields 0.664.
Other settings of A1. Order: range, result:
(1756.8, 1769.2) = 1.39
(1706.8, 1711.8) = 1.24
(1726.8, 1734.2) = 0.598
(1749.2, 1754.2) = 1.16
